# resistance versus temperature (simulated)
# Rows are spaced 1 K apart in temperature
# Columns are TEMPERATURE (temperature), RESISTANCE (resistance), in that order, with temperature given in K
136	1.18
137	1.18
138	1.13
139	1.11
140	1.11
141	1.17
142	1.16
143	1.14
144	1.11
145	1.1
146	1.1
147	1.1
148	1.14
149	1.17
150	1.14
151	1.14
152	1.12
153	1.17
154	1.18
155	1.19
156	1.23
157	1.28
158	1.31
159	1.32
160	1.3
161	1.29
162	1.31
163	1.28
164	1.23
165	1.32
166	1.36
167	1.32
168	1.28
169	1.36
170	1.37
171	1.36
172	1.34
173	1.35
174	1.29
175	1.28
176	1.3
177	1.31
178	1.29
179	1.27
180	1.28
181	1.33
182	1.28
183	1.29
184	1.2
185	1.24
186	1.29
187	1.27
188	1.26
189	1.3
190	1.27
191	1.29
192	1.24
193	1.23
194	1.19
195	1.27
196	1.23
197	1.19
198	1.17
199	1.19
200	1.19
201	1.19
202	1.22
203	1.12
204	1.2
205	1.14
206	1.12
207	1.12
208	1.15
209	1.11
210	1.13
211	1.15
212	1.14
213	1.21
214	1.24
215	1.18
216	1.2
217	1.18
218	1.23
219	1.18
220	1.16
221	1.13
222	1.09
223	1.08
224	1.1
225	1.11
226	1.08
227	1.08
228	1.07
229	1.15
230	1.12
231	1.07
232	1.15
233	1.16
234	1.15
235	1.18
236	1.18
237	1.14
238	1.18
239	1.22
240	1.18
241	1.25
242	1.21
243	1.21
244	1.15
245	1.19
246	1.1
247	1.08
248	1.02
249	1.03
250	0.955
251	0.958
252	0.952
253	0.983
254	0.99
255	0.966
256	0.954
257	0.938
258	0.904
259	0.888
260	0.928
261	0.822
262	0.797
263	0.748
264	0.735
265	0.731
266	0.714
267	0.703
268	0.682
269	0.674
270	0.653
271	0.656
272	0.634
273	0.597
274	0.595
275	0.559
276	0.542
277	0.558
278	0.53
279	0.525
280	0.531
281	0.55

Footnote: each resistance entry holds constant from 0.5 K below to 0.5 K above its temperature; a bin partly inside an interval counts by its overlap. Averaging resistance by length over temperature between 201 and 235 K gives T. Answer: 1.14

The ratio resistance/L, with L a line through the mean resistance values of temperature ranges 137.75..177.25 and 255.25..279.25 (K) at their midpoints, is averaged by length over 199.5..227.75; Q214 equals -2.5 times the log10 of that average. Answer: -0.19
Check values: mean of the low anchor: 1.23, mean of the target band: 1.15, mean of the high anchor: 0.716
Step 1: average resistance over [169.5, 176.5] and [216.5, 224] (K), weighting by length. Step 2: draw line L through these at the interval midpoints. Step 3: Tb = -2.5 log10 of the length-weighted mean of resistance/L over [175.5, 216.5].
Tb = 0.018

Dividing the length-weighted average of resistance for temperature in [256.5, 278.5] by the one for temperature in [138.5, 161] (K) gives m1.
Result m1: 0.60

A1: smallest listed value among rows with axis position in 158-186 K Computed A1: 1.2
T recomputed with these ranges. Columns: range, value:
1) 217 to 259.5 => 1.09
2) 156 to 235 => 1.22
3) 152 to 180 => 1.29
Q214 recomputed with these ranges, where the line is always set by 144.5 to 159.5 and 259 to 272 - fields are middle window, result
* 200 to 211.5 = -0.19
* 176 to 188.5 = -0.20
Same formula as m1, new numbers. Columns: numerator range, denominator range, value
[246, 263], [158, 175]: 0.72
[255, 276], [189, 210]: 0.63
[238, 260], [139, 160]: 0.90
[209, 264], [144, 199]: 0.86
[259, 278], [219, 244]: 0.60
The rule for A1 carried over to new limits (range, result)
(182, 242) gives 1.07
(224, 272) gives 0.634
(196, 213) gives 1.11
